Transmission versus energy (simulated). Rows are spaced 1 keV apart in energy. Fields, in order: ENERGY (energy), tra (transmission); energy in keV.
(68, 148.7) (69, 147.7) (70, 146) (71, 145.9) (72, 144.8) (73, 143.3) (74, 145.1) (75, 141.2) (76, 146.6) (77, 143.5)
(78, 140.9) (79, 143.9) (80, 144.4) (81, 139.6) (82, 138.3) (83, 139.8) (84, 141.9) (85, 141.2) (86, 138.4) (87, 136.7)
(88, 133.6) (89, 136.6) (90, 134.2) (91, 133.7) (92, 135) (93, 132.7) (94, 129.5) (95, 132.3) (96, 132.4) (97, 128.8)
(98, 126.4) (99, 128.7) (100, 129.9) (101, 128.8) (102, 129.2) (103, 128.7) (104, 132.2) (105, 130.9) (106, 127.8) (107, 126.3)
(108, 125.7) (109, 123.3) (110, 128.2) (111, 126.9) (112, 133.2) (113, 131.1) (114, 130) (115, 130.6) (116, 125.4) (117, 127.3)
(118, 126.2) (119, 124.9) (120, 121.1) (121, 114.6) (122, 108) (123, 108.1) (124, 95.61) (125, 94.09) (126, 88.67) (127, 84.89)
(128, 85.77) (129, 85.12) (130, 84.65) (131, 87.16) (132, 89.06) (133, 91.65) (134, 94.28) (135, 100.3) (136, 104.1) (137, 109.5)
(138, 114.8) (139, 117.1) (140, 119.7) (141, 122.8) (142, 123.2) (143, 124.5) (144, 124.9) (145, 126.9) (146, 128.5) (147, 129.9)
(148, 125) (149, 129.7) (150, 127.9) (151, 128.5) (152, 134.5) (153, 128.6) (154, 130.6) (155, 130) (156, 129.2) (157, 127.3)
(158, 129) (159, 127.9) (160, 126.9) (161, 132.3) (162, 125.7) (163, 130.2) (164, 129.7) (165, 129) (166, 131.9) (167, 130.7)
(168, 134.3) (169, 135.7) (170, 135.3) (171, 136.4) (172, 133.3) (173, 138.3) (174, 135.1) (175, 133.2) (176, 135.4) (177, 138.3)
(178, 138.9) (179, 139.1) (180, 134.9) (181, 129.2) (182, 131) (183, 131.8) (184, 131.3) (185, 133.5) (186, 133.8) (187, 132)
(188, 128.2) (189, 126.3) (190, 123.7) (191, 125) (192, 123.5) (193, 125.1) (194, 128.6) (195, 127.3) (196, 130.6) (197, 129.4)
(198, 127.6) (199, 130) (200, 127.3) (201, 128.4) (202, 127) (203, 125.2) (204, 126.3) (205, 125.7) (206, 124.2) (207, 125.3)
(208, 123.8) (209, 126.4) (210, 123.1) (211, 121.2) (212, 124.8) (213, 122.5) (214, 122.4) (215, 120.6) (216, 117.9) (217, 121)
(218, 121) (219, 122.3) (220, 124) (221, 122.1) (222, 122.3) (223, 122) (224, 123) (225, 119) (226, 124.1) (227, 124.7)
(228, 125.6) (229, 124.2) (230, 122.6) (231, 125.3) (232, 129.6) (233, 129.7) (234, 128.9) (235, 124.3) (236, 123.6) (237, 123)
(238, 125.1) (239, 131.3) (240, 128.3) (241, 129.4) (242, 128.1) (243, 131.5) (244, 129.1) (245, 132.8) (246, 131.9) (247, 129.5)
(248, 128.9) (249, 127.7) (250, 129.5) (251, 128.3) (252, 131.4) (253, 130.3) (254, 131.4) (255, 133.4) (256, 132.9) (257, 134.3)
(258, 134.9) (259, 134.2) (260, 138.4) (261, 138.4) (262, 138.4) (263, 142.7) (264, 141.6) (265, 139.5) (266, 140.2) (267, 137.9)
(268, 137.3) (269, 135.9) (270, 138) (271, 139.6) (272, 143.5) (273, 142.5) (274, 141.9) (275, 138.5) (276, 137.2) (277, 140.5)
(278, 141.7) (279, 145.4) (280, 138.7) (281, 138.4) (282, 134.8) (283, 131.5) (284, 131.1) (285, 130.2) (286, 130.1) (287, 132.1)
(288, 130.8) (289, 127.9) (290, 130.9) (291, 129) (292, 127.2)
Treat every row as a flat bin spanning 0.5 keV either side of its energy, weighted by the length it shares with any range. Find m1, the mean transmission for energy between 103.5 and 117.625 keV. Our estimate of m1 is 128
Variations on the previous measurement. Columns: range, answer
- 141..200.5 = 130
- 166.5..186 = 134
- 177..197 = 130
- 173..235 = 127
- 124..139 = 94.7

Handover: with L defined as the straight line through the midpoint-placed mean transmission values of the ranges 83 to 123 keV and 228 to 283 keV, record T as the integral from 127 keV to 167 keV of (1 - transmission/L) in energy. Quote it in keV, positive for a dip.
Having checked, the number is 3.8 keV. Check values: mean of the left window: 129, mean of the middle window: 118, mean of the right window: 134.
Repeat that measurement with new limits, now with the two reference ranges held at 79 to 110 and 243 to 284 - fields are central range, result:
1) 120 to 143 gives 5.4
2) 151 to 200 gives 1.3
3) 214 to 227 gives 1.3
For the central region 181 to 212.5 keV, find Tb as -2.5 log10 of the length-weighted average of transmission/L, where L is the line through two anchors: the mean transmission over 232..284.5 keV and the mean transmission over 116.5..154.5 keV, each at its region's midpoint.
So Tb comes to -0.04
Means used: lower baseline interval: 112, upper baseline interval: 134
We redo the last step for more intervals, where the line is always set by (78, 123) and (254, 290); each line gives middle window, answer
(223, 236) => 0.09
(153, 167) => 0.03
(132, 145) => 0.18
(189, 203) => 0.06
